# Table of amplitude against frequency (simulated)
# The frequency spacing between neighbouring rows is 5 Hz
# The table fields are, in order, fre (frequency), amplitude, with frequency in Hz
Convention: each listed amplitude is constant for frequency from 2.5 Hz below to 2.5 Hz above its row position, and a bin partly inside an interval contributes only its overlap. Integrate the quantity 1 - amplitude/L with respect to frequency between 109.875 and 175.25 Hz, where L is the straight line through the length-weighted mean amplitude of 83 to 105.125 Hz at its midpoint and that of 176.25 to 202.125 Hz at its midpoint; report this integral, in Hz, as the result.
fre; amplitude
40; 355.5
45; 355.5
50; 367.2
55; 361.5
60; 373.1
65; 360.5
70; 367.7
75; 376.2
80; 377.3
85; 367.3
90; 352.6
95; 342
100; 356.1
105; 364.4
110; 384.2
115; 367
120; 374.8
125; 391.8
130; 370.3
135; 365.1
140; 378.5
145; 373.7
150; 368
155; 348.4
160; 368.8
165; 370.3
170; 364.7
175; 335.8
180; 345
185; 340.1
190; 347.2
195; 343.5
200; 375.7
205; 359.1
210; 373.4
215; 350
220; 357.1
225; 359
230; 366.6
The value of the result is -3.1 Hz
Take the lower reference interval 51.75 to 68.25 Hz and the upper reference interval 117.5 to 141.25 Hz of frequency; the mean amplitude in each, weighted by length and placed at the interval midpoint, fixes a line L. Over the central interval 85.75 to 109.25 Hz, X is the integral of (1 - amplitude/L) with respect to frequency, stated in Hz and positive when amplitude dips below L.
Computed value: 0.9 Hz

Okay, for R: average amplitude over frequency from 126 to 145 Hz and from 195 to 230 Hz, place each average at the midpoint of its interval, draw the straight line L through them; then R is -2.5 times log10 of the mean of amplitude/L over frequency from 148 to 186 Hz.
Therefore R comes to 0.04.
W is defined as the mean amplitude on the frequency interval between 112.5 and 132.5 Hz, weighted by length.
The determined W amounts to 376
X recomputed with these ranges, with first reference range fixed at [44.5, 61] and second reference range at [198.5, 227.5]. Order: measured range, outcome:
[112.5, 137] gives -0.71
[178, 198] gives 0.97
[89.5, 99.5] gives 0.44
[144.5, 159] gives 0.02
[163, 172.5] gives -0.12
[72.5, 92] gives -0.25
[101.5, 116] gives -0.30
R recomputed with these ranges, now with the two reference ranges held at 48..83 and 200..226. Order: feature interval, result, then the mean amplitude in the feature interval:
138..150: -0.028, 374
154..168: 0.000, 364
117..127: -0.046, 382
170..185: 0.058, 344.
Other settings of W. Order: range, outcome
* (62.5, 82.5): 370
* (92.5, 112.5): 362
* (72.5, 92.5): 368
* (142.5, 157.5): 363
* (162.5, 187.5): 351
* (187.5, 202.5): 355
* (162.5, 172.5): 368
